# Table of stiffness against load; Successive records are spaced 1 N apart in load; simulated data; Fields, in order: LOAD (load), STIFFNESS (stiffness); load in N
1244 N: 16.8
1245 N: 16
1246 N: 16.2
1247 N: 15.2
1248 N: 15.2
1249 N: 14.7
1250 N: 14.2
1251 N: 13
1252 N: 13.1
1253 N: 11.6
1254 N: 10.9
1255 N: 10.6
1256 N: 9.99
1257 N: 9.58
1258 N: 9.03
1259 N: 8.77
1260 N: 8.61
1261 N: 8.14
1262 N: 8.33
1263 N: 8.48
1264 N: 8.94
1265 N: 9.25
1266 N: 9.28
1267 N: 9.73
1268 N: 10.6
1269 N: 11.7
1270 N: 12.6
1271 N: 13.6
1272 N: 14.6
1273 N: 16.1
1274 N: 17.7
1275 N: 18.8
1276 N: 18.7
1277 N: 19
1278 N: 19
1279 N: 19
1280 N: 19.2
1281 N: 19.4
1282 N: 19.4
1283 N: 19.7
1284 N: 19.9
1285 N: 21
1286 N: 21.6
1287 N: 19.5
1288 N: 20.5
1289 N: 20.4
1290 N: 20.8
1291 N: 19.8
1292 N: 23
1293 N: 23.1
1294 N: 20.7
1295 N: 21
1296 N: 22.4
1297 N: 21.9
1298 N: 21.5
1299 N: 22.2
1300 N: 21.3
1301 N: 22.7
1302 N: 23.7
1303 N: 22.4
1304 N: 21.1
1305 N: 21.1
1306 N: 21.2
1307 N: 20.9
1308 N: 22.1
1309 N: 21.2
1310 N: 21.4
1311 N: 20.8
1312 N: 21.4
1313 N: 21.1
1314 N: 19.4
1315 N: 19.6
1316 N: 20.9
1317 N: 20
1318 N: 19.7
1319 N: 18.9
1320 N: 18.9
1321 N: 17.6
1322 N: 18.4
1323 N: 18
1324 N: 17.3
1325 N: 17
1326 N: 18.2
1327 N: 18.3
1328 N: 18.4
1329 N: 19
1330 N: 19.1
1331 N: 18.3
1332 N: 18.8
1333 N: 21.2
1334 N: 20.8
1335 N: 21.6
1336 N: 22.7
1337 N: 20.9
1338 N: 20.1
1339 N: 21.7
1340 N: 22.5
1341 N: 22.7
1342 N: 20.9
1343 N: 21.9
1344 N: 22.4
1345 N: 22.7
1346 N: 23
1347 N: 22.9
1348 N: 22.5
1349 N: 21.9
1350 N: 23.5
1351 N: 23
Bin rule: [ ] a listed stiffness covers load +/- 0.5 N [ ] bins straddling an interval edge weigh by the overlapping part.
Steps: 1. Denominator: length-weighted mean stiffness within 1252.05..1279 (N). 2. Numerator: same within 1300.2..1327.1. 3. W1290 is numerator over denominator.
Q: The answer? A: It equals 1.65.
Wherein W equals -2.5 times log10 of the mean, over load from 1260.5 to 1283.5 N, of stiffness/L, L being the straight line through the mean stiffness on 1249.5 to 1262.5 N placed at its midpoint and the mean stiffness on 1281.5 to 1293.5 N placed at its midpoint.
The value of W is 0.12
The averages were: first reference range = 10.4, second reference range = 20.7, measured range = 14.4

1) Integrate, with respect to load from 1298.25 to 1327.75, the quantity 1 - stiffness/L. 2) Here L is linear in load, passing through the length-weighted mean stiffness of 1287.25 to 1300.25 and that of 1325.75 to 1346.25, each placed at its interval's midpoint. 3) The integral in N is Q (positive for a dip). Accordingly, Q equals 1.2 N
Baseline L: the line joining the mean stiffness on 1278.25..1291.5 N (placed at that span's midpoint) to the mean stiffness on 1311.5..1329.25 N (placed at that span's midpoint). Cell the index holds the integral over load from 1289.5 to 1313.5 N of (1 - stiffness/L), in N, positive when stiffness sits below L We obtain -2.6 N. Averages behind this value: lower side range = 20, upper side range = 19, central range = 21.6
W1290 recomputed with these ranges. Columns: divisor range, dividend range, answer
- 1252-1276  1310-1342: 1.74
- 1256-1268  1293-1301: 2.41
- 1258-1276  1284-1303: 1.85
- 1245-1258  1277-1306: 1.63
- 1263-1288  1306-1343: 1.24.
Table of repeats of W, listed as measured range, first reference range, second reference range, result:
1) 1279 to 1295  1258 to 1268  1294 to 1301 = -0.158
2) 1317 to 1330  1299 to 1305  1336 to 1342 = 0.186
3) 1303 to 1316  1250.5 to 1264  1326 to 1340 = -0.234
